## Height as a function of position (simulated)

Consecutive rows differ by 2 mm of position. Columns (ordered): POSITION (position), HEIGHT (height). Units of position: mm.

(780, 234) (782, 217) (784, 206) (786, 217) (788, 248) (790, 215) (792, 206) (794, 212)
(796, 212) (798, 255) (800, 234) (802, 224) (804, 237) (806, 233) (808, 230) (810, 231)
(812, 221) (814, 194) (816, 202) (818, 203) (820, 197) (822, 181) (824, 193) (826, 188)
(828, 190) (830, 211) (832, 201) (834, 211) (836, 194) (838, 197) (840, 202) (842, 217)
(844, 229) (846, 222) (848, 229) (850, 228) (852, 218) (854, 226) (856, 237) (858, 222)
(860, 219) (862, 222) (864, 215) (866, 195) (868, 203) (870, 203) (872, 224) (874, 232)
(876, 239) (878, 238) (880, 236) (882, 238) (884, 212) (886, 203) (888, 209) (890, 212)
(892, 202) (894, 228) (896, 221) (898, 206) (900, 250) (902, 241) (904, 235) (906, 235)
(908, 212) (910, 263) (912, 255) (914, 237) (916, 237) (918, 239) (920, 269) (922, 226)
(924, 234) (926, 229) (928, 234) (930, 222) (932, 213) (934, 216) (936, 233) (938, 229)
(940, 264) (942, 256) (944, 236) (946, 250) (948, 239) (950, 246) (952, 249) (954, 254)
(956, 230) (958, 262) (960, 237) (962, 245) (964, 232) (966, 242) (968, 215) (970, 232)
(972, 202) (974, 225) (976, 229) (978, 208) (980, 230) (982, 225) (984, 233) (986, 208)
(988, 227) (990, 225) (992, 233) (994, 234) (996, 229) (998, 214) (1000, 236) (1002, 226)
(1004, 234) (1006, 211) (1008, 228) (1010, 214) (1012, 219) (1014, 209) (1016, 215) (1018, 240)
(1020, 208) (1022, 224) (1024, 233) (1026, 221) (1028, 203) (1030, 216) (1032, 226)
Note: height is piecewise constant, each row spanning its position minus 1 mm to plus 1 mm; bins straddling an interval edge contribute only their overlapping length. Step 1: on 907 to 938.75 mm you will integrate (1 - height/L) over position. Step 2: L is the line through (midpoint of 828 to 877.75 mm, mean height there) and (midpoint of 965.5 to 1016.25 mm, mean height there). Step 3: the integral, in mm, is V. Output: -2.1 mm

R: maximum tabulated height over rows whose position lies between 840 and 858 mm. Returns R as 237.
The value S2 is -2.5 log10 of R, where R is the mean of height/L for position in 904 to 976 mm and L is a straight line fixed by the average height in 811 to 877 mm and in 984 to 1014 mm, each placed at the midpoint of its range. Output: -0.09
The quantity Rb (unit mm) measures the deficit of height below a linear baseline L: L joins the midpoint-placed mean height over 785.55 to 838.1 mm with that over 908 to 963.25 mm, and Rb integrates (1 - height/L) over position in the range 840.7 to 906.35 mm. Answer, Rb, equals 1.2 mm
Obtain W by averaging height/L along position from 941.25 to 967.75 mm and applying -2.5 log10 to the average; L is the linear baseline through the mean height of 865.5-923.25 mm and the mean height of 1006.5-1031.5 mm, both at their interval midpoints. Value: -0.09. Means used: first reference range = 228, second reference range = 219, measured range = 244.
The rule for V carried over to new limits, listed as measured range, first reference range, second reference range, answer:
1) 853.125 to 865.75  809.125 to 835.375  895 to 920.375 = -0.27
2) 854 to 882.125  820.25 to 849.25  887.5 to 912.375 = -0.79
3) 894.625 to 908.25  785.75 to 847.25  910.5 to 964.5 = 0.15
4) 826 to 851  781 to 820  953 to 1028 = 1.30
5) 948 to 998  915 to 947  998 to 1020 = -0.49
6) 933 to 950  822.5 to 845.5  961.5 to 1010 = -1.69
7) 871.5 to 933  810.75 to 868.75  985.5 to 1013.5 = -4.27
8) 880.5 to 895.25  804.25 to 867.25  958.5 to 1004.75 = 0.11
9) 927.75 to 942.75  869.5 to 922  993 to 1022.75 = -0.36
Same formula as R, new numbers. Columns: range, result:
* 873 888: 239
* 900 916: 263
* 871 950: 269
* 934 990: 264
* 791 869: 255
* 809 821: 231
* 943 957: 254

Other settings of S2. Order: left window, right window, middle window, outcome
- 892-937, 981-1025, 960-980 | 0.004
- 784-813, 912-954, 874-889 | 0.040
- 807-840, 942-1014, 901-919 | -0.100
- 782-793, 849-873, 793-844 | 0.035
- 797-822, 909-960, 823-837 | 0.130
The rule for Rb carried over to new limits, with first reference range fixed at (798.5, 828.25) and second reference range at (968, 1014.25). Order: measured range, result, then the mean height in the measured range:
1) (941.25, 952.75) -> -1.3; 246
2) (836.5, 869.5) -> -0.4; 217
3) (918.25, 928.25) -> -0.9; 239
